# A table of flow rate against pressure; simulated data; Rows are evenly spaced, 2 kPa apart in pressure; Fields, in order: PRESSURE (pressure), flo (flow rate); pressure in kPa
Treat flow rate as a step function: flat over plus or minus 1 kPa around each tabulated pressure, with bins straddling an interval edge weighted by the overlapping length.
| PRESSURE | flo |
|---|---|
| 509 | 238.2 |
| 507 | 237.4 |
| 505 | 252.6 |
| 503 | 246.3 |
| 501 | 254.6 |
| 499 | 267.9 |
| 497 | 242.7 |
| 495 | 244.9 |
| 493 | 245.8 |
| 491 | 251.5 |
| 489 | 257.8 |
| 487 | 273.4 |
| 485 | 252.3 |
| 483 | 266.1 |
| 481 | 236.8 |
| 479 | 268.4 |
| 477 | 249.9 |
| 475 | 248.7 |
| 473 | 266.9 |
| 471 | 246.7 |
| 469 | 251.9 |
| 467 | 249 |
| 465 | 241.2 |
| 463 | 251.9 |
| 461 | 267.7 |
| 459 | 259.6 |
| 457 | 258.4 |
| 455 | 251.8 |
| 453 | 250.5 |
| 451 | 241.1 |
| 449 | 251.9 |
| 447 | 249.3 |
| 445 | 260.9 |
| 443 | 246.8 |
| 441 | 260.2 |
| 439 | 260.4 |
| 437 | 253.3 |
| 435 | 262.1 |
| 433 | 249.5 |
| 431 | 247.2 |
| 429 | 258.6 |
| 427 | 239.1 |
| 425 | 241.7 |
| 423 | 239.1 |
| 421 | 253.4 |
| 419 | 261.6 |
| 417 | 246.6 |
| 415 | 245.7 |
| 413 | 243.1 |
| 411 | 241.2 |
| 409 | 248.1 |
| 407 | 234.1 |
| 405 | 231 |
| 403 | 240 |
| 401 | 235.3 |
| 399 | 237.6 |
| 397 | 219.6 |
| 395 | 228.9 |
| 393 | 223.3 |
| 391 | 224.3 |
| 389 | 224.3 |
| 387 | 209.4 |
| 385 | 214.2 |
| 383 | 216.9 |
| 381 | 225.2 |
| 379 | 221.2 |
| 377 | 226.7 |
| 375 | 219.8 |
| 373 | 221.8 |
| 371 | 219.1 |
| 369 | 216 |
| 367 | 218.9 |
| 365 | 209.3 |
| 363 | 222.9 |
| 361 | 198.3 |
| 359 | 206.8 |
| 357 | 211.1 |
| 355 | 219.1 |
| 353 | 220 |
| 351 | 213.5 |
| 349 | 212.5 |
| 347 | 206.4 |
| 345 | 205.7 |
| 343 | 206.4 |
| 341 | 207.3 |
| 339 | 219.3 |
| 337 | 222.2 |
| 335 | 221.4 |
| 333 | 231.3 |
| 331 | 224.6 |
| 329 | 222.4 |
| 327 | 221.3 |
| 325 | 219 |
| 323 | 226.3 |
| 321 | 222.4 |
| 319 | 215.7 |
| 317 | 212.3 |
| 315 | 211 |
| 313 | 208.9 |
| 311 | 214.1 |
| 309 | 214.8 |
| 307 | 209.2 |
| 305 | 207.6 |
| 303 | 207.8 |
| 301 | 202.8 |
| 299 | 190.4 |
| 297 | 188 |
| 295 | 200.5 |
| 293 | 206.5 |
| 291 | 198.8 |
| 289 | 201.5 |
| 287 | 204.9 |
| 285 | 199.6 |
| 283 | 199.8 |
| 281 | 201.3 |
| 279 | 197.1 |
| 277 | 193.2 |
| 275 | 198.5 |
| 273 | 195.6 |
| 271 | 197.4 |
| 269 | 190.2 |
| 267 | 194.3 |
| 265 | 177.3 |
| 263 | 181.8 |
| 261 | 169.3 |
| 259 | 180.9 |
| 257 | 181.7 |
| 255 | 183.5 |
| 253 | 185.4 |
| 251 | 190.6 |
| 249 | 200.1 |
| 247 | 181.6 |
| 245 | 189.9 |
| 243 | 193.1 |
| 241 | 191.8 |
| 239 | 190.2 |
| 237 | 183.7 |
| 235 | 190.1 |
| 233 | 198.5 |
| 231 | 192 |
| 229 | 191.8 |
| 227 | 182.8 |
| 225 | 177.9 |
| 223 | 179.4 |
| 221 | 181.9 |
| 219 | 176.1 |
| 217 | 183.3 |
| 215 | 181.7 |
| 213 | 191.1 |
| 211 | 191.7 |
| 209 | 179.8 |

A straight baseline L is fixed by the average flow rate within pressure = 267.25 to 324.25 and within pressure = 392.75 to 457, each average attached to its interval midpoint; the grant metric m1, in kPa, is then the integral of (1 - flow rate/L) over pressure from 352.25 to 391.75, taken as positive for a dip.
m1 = 2.0 kPa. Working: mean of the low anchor 204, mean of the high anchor 246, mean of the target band 217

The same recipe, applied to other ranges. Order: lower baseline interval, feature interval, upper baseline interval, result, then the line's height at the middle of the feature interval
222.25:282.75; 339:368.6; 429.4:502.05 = 1.09 kPa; 220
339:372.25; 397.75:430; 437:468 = -0.86 kPa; 237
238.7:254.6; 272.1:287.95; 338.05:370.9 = -0.14 kPa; 197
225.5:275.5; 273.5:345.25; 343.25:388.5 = -2.54 kPa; 202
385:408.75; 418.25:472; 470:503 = -2.18 kPa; 242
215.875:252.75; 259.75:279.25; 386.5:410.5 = 0.75 kPa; 197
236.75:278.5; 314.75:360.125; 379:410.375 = -1.18 kPa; 211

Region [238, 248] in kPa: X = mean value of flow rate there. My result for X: 189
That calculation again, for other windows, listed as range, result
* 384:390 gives 216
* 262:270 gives 186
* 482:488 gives 264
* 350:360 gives 214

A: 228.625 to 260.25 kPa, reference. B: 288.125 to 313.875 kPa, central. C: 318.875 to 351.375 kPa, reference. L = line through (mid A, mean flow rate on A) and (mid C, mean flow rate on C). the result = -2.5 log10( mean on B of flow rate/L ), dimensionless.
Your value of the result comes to 0.02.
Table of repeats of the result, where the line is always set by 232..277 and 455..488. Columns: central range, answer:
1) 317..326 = -0.05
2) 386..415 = 0.01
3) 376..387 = 0.04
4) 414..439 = -0.04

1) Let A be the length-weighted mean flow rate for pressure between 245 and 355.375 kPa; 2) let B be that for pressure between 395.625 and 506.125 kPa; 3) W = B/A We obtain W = 1.23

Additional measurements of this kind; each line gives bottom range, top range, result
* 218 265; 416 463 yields 1.36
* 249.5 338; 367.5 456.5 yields 1.18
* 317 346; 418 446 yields 1.15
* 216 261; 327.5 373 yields 1.16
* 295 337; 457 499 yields 1.19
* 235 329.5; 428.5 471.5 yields 1.27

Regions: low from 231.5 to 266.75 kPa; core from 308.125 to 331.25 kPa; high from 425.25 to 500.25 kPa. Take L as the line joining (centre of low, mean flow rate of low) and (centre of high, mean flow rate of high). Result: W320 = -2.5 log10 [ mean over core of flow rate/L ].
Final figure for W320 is -0.04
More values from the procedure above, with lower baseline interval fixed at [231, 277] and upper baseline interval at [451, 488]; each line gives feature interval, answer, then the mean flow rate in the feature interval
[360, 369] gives 0.05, 213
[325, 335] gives -0.06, 224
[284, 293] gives -0.01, 202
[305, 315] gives -0.03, 211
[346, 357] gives 0.02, 214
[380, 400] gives 0.04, 222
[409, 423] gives -0.04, 248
